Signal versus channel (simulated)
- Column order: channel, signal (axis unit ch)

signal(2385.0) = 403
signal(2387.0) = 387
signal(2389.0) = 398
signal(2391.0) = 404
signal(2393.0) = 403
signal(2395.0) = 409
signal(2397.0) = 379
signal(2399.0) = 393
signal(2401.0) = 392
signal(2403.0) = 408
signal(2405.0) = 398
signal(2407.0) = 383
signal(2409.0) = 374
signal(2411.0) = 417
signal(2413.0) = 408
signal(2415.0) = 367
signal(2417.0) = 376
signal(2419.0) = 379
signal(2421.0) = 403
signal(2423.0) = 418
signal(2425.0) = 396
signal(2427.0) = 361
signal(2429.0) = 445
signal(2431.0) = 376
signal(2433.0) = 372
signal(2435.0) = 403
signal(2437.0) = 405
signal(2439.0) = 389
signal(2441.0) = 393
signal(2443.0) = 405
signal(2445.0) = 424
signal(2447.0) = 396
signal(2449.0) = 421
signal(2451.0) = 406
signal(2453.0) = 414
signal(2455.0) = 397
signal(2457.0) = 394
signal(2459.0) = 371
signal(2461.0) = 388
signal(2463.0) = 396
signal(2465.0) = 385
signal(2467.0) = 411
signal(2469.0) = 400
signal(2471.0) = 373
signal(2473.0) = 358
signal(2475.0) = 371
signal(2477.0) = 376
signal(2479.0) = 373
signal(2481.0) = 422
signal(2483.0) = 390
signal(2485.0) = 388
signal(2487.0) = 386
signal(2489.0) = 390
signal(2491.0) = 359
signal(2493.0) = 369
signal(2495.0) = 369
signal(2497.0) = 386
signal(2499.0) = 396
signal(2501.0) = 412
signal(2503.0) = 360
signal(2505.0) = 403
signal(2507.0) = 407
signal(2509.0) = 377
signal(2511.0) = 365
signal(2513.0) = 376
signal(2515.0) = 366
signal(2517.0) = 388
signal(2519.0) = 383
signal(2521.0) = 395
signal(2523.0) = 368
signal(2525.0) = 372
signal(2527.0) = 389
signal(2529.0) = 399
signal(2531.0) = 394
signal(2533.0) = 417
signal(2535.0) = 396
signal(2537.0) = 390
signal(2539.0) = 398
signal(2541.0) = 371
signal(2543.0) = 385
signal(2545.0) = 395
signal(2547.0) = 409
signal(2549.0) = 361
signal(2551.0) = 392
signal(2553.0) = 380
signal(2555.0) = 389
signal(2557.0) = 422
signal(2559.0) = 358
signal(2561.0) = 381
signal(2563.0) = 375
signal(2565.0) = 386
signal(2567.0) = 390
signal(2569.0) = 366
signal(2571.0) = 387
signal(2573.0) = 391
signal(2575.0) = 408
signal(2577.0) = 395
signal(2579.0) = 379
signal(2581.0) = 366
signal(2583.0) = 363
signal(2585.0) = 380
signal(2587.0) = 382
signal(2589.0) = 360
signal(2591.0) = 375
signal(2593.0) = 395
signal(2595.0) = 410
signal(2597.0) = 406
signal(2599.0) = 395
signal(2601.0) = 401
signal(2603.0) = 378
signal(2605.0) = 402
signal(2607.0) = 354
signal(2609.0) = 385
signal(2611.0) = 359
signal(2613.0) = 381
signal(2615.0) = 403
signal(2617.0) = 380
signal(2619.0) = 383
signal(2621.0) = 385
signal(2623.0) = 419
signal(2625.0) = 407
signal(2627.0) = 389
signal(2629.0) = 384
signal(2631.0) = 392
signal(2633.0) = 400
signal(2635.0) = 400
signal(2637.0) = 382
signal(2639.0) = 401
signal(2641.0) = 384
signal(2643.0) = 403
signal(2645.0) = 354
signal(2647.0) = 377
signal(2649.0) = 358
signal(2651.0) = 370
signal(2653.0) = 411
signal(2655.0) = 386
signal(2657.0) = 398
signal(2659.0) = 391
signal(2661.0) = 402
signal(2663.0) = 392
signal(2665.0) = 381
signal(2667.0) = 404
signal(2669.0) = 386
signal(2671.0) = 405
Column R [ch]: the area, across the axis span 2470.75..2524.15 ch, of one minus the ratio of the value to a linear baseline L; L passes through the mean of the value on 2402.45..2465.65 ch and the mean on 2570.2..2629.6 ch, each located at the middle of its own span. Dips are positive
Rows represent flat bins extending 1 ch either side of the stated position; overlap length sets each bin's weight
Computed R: 1.4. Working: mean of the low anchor 396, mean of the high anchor 387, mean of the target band 382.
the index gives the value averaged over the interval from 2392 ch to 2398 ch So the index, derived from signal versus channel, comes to 397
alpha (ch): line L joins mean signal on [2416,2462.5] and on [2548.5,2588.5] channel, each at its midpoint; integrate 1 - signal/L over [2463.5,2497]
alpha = 0.8 ch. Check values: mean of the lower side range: 397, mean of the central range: 383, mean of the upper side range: 383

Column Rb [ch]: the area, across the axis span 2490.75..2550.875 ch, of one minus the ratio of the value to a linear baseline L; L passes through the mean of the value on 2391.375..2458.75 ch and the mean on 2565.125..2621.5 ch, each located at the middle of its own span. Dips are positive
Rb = 0.6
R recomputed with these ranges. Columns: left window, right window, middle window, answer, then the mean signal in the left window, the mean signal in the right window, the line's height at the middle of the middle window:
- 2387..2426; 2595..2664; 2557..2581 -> 0.4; 395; 389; 390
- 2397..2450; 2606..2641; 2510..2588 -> 1.3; 396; 388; 391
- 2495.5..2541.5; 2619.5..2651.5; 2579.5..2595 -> 0.4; 387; 388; 388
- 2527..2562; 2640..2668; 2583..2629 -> 0.1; 390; 386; 388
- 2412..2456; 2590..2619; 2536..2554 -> 0.2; 398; 387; 391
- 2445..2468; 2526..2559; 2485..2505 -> 0.7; 399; 392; 396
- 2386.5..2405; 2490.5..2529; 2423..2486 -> -0.7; 397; 382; 389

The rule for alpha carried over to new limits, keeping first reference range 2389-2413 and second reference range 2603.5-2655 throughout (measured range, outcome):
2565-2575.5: 0.1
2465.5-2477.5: 0.4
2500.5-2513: 0.2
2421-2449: -0.3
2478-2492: 0.2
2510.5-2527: 0.6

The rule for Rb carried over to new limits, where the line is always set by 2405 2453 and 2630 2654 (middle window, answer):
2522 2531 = 0.2 ch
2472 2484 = 0.4 ch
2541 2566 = 0.3 ch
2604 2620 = 0.3 ch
